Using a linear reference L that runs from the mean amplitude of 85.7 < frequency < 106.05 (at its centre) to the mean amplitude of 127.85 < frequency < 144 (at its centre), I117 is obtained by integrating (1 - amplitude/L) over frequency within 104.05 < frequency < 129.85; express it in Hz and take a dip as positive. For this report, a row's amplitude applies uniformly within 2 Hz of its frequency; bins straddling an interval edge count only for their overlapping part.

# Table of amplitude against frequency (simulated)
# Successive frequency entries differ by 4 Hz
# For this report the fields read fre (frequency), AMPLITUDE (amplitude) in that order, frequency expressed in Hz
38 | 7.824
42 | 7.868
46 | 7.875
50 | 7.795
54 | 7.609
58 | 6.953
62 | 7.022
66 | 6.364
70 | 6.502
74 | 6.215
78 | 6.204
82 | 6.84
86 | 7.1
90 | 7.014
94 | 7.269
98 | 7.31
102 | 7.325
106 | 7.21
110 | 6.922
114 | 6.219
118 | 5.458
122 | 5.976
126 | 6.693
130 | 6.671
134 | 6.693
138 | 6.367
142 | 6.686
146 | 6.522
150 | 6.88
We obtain 1.74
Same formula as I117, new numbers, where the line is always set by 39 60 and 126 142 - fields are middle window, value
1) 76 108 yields 0.3 Hz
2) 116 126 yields 1.3 Hz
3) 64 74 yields 1.4 Hz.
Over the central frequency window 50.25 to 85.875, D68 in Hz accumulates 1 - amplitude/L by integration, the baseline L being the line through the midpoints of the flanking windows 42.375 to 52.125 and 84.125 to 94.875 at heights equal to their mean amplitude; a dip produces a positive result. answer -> 3.3 Hz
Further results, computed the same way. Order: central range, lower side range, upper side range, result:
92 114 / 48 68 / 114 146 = -1.5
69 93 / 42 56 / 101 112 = 2.4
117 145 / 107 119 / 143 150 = 0.5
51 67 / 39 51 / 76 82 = 0.4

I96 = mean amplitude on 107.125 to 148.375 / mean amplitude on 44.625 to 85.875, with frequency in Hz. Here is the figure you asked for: 0.93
